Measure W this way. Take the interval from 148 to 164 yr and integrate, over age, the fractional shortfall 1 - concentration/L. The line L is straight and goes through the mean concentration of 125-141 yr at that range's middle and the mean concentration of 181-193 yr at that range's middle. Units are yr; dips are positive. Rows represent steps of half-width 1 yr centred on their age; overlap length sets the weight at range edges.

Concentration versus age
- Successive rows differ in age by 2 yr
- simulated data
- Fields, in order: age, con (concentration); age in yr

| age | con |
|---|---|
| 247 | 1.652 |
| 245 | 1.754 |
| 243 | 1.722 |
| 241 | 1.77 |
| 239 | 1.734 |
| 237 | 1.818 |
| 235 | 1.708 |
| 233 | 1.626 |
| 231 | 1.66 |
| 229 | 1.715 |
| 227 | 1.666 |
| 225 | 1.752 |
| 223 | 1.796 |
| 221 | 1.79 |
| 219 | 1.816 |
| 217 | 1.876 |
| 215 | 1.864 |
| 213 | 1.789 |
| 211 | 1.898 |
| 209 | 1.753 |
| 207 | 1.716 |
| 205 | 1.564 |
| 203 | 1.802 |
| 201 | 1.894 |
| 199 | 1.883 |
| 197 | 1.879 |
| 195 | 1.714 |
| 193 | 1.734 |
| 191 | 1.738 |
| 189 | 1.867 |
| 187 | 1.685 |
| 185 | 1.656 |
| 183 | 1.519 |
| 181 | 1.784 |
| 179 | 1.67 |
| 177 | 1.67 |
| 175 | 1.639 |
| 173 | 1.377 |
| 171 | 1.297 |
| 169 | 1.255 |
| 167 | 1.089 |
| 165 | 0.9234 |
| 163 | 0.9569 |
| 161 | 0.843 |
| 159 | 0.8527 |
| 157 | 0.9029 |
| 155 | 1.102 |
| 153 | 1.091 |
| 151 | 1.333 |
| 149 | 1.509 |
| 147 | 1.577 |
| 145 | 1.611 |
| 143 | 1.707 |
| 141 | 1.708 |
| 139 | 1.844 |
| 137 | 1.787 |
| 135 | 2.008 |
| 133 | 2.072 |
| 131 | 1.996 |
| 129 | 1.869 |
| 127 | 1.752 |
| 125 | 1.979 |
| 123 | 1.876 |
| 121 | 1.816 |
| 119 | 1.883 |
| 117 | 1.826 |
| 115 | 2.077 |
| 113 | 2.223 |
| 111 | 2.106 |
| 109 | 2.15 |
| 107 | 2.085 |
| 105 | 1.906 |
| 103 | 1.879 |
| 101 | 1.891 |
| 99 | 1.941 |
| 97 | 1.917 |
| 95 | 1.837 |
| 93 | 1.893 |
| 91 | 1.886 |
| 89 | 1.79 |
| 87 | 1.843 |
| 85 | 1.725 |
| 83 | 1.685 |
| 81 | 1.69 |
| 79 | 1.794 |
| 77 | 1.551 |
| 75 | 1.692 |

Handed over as 6.5 yr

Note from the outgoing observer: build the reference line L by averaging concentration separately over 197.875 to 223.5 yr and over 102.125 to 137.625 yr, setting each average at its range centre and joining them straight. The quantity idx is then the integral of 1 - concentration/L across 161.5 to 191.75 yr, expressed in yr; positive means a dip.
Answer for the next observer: 6.5 yr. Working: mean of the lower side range 1.96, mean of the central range 1.46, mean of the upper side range 1.8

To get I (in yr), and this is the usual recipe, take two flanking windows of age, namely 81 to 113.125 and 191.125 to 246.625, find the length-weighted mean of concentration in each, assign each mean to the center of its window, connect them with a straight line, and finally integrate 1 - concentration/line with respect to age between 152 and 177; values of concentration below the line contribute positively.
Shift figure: 9.5 yr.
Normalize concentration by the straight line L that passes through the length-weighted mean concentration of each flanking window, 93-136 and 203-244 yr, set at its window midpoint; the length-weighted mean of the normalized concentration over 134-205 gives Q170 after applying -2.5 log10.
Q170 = 0.219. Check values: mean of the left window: 1.96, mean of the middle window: 1.51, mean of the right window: 1.75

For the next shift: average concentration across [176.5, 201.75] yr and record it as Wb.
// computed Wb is 1.75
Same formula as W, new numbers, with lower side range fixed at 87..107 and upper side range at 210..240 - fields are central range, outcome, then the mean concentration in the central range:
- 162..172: 3.9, 1.1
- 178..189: 0.8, 1.68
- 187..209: 0.2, 1.77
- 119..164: 7.0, 1.56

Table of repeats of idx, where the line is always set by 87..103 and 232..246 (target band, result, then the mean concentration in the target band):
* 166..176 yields 2.6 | 1.33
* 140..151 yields 1.4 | 1.6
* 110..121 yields -0.9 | 2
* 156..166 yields 5.1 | 0.896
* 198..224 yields -0.6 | 1.8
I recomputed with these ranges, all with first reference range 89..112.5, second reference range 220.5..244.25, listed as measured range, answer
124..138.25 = -0.2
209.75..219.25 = -0.5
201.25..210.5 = 0.2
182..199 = 0.6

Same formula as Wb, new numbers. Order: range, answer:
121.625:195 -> 1.54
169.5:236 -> 1.72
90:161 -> 1.76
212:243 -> 1.76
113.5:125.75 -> 1.92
